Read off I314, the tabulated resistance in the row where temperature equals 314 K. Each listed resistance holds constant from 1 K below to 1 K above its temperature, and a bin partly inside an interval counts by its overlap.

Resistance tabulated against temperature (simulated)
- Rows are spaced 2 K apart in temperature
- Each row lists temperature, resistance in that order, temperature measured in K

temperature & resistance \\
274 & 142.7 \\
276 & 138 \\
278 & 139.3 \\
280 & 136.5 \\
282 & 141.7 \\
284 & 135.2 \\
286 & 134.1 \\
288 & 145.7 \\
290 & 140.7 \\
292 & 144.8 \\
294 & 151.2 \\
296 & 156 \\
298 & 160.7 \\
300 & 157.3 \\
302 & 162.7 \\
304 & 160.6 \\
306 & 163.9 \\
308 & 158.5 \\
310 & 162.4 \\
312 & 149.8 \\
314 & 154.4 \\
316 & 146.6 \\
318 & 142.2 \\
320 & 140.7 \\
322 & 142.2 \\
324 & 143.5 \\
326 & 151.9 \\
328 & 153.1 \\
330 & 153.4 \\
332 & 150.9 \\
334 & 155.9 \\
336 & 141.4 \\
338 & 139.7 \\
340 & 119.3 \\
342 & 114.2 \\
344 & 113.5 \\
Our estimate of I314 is 154.4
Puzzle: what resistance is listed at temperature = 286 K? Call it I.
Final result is 134.1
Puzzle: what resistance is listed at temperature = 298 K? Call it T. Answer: 160.7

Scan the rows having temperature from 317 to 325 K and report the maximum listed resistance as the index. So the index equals 143.5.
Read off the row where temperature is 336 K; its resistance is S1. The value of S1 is 141.4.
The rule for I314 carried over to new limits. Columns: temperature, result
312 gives 149.8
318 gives 142.2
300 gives 157.3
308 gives 158.5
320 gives 140.7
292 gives 144.8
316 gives 146.6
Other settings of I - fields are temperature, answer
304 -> 160.6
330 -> 153.4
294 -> 151.2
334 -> 155.9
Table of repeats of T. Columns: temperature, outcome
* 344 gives 113.5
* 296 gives 156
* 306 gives 163.9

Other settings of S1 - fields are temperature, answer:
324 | 143.5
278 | 139.3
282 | 141.7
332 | 150.9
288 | 145.7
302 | 162.7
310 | 162.4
